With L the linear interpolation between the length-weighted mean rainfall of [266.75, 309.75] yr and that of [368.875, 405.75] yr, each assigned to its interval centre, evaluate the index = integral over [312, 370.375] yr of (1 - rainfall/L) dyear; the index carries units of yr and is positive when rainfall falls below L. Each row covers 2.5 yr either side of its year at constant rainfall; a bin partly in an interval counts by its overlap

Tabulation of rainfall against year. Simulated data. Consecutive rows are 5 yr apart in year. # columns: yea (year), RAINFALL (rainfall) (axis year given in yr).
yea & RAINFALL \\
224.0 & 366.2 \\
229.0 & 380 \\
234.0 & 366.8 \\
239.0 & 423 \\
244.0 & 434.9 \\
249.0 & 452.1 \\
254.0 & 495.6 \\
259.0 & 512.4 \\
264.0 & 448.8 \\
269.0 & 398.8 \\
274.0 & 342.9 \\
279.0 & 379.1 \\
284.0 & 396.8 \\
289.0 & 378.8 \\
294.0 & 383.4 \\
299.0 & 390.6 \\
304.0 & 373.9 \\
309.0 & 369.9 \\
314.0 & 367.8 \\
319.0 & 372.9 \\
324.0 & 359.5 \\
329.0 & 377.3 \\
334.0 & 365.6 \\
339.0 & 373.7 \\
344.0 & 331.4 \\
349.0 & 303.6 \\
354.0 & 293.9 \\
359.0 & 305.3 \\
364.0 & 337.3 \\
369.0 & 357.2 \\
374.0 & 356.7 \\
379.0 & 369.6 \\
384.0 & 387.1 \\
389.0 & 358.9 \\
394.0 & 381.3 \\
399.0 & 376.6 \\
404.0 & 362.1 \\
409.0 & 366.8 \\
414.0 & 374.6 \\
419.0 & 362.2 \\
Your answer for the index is 4.57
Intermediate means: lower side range 380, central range 345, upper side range 370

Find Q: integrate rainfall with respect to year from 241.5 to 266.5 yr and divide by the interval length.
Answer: 469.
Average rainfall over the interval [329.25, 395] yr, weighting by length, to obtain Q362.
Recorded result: 348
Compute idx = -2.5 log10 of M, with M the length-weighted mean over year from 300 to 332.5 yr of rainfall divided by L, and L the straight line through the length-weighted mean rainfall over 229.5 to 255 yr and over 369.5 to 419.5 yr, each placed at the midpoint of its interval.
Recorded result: 0.08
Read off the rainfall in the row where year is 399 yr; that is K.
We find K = 376.6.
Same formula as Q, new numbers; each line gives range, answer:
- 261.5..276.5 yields 397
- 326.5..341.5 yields 372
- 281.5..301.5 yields 387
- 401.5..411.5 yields 364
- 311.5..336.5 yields 369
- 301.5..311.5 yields 372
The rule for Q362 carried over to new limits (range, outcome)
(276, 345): 374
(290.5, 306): 383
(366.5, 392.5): 366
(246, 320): 405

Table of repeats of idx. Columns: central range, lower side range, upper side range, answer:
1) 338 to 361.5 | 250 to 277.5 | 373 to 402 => 0.23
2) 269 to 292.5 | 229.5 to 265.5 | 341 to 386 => 0.10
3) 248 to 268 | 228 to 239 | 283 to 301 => -0.22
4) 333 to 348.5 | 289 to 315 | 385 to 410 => 0.08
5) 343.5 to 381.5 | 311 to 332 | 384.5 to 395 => 0.12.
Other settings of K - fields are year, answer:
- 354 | 293.9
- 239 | 423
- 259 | 512.4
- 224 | 366.2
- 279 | 379.1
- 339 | 373.7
